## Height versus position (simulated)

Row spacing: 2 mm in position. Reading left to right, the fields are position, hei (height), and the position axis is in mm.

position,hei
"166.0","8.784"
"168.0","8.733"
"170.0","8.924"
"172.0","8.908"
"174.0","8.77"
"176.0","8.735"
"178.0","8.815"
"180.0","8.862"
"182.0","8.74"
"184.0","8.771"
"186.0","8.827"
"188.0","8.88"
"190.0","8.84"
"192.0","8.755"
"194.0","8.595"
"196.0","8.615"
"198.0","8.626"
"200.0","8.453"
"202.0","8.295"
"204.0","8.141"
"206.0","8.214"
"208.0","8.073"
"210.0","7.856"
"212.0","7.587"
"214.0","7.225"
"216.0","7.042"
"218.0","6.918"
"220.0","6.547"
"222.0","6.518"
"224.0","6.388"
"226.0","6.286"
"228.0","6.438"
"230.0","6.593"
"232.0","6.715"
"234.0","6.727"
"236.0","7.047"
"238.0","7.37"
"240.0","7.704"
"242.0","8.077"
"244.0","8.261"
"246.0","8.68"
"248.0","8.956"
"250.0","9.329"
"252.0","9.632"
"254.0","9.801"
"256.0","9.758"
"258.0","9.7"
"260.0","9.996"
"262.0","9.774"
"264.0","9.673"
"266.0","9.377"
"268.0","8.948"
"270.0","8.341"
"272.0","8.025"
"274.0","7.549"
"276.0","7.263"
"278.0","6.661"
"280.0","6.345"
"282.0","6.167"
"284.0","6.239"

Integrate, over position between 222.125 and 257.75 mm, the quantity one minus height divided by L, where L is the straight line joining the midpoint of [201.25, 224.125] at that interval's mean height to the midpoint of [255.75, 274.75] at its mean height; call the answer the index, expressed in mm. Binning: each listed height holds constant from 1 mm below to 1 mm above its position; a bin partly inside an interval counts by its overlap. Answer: 1.99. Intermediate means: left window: 7.43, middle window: 7.87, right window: 9.11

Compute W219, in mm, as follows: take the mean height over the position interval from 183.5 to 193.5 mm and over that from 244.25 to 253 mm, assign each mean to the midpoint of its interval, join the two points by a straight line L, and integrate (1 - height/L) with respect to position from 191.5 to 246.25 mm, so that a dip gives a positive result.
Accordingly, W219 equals 8.58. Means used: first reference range 8.81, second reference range 9.07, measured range 7.54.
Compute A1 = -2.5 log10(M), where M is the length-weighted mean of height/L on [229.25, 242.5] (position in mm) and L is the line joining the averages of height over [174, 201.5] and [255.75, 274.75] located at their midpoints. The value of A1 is 0.245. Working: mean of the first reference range 8.73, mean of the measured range 7.15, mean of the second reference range 9.11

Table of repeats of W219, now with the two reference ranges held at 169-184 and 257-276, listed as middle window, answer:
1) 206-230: 5.01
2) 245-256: -0.49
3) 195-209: 0.81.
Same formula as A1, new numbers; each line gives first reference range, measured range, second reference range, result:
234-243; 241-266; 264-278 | -0.19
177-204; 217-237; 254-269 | 0.35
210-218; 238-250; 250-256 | 0.10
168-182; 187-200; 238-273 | 0.02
